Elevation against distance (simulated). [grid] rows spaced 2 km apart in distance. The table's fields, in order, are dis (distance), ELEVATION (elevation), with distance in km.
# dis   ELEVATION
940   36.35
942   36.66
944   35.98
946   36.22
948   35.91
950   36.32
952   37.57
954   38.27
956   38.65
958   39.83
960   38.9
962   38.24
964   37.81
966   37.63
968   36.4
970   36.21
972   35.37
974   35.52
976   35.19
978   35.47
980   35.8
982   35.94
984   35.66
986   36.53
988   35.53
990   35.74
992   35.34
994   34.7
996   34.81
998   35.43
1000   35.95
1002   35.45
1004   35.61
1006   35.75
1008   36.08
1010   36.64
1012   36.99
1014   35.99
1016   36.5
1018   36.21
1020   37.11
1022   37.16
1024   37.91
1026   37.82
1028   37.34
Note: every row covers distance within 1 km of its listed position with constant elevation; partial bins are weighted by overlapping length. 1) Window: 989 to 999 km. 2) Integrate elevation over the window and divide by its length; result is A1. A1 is 35.2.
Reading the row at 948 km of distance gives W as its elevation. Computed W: 35.91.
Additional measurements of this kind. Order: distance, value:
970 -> 36.21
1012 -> 36.99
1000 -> 35.95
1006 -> 35.75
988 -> 35.53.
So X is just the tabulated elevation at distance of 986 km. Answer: 36.53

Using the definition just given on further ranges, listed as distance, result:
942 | 36.66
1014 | 35.99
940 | 36.35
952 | 37.57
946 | 36.22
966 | 37.63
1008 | 36.08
